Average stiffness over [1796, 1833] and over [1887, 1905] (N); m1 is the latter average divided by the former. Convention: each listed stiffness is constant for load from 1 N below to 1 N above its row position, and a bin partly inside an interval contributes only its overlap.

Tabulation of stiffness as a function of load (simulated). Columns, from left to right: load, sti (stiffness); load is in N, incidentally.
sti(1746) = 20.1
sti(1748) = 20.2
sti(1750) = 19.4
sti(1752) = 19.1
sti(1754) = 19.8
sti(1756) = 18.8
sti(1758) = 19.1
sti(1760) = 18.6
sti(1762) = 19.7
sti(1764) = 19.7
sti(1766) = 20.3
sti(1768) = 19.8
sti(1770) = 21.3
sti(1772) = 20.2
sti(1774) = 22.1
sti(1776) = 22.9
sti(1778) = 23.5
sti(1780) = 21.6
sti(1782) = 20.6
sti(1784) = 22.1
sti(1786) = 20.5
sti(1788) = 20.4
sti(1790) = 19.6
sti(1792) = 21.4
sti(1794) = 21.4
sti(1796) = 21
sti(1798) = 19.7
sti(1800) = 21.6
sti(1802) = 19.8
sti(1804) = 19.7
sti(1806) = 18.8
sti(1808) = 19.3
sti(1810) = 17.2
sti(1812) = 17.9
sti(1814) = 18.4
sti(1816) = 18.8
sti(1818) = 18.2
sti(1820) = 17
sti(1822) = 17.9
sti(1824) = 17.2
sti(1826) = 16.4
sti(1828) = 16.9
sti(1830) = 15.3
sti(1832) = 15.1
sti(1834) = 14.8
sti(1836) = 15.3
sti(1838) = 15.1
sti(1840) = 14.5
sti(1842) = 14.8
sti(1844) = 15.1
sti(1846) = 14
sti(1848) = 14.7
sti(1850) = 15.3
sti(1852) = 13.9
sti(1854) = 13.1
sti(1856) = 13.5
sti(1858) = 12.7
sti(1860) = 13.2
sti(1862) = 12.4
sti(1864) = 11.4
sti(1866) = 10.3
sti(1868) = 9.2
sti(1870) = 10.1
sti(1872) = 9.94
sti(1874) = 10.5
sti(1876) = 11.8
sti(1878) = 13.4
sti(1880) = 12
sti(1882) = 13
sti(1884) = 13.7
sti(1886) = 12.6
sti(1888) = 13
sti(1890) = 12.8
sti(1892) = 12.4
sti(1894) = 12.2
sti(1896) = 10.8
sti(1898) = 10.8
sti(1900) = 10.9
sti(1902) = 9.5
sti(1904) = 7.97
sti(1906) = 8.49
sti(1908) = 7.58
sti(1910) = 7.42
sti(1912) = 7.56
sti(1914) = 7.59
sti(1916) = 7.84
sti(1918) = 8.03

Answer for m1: 0.61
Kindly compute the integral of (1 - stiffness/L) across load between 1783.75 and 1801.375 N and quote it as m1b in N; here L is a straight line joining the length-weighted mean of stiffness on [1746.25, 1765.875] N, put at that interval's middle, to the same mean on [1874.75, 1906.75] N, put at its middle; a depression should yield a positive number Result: -3.5 N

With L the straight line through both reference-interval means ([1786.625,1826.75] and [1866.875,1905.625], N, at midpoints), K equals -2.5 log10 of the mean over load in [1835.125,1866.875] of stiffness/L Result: 0.08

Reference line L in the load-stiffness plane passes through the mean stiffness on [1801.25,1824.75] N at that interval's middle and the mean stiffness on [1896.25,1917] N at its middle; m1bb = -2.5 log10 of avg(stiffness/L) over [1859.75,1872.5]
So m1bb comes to 0.19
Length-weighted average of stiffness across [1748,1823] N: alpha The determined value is 19.9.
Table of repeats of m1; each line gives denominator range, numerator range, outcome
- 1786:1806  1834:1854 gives 0.72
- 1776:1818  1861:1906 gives 0.56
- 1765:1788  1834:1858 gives 0.68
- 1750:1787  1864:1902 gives 0.56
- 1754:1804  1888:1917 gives 0.47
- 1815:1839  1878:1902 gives 0.74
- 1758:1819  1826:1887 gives 0.66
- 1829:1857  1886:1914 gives 0.69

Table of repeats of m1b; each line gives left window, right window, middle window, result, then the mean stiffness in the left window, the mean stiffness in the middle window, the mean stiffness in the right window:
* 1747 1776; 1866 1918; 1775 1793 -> -3.0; 20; 21.4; 10.5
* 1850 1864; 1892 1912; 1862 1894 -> -1.1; 13.2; 11.8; 9.56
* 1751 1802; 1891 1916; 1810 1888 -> -0.2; 20.6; 14.2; 9.37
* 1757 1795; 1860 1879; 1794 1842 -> -3.5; 20.8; 17.7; 11.1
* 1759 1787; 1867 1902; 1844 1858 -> 0.4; 20.9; 14.1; 11.7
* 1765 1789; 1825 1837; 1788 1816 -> -1.5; 21.3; 19.7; 15.6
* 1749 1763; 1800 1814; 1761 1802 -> -4.0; 19.2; 20.9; 19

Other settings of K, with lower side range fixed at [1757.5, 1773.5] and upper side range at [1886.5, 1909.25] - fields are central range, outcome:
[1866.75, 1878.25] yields 0.16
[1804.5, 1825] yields -0.10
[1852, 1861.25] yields 0.03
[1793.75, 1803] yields -0.17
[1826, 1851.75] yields -0.02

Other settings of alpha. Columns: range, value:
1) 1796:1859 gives 16.6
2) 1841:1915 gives 11.6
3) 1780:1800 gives 20.8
